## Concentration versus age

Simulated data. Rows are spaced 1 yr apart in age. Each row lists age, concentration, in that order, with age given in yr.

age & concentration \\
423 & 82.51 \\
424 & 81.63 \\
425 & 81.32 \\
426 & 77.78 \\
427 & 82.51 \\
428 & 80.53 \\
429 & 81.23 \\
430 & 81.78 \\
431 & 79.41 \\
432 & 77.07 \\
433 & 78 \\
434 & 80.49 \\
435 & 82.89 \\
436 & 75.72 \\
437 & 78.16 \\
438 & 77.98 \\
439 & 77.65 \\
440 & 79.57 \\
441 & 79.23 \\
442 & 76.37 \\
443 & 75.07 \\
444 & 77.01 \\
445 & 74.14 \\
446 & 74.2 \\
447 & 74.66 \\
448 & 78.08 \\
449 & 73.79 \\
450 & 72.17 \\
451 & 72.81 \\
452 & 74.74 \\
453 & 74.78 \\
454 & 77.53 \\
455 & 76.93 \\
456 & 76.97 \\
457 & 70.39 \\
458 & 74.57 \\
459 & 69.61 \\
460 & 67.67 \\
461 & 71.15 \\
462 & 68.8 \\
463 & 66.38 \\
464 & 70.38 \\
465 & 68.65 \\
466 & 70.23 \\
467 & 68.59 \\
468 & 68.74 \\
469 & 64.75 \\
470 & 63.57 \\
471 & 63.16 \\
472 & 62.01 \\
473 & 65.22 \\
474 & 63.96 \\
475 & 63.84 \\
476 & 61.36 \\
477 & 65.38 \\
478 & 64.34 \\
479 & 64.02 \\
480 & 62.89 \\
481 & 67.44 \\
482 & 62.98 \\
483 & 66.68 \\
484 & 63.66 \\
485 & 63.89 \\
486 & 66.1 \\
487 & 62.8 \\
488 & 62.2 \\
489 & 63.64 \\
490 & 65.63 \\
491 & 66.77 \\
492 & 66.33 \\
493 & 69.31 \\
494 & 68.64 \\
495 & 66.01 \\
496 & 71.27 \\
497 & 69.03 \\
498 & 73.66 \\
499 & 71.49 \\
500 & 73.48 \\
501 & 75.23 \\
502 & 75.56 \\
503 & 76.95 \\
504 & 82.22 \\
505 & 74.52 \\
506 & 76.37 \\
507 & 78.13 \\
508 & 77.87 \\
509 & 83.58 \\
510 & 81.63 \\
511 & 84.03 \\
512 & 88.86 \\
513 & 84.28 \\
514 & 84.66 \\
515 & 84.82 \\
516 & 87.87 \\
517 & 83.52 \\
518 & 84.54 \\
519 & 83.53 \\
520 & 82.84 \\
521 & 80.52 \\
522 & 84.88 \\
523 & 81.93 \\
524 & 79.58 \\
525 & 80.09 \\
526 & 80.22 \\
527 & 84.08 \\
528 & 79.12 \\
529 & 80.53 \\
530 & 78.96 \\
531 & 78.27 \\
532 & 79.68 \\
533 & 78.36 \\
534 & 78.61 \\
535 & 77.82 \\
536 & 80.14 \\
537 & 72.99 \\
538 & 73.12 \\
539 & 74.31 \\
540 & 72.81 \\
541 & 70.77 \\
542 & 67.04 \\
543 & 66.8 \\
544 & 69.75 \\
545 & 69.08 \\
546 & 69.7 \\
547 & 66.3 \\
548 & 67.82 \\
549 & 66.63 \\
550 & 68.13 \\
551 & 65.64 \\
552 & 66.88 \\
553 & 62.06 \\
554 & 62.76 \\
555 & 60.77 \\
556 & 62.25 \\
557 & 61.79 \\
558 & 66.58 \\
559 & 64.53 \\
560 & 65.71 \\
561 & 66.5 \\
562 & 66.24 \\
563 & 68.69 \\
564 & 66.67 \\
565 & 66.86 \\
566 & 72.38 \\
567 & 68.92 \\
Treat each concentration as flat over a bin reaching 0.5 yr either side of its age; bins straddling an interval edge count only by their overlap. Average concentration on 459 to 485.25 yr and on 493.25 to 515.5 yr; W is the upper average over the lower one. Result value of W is 1.17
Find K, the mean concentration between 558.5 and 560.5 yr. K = 65.1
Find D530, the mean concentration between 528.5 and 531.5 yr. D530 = 79.3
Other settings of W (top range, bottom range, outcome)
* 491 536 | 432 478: 1.09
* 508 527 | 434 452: 1.09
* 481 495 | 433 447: 0.84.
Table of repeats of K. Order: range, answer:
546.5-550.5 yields 67.2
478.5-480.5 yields 63.5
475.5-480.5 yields 63.6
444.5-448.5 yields 75.3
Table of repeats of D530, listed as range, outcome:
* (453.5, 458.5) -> 75.3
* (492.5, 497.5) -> 68.9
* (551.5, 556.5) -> 62.9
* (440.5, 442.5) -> 77.8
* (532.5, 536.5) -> 78.7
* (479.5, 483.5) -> 65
